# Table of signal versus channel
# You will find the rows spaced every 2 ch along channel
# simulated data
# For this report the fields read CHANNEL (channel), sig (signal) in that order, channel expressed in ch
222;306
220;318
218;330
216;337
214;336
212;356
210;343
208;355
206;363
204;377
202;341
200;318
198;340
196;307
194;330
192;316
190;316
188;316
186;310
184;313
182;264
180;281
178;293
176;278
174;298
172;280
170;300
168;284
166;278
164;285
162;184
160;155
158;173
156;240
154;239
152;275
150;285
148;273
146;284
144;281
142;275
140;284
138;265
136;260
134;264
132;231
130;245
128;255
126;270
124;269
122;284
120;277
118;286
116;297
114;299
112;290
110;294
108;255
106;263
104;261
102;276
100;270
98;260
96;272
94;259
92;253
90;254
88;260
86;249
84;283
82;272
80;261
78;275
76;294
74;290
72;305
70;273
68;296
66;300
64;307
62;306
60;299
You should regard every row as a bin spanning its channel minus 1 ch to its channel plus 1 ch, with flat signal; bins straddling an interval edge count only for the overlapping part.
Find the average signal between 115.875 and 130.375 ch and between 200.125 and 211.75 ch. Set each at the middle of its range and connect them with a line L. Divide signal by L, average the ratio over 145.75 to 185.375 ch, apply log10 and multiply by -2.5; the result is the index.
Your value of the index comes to 0.19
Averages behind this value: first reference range 273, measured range 263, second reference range 353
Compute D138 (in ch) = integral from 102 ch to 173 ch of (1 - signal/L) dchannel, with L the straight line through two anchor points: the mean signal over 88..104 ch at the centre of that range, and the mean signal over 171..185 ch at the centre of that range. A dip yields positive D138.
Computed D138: 2.7 ch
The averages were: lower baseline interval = 263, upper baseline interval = 287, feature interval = 264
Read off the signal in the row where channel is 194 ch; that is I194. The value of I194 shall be 330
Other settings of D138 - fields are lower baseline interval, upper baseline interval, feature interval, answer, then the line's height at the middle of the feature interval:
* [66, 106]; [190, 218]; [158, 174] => 3.4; 317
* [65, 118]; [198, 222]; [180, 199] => 1.1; 330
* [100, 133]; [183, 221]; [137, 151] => 0.6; 291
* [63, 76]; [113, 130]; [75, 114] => 2.4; 287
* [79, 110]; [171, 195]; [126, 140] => 1.1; 280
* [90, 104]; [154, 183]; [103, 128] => -1.5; 262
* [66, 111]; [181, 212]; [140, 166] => 4.8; 306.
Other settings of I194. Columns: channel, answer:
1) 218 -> 330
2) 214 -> 336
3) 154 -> 239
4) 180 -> 281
